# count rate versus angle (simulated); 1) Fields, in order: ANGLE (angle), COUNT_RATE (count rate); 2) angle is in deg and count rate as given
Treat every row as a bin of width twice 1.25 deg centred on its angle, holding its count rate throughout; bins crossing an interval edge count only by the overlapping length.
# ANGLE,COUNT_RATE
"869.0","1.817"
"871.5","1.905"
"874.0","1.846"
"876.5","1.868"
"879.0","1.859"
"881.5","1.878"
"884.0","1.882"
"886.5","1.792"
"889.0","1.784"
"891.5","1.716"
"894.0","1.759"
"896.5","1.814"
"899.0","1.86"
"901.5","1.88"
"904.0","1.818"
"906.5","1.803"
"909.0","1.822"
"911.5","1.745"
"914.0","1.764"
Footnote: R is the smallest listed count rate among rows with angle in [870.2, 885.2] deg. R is 1.846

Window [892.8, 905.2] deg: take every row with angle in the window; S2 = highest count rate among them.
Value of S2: 1.88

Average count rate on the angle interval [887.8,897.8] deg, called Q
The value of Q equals 1.77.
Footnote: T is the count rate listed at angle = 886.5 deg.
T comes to 1.792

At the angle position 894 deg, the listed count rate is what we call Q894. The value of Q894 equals 1.759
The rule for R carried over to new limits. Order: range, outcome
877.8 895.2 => 1.716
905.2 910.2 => 1.803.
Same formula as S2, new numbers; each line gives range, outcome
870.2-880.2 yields 1.905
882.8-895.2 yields 1.882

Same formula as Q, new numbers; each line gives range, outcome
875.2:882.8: 1.87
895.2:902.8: 1.85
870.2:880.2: 1.87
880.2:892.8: 1.81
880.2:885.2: 1.88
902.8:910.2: 1.81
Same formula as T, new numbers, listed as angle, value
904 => 1.818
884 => 1.882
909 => 1.822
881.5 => 1.878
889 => 1.784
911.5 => 1.745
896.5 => 1.814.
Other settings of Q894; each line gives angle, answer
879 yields 1.859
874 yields 1.846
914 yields 1.764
